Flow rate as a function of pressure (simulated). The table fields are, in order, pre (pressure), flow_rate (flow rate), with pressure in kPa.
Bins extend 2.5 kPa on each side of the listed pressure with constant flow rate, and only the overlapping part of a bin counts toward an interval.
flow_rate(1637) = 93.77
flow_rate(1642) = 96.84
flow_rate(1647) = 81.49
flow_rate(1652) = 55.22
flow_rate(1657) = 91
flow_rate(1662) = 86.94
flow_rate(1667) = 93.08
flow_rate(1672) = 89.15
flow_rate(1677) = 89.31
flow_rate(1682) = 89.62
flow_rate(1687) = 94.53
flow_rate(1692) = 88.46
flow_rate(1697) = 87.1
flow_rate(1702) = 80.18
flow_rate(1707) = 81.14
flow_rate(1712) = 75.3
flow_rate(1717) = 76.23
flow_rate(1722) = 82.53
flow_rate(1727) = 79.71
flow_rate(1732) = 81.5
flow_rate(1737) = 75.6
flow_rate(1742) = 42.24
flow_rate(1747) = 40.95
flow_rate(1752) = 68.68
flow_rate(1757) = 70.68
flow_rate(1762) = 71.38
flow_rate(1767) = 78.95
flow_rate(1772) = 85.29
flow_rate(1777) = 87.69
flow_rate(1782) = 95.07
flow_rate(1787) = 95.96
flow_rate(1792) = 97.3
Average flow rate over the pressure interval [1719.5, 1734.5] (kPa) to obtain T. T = 81.2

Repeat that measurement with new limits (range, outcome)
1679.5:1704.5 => 88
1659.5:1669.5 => 90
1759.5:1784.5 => 83.7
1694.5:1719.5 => 80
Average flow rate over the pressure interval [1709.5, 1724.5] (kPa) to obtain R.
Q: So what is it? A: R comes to 78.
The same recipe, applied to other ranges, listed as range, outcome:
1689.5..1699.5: 87.8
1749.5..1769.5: 72.4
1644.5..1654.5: 68.4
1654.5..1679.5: 89.9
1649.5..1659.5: 73.1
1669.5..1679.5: 89.2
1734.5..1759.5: 59.6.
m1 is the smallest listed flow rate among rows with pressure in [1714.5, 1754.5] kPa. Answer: 40.95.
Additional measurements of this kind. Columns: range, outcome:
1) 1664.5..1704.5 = 80.18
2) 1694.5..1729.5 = 75.3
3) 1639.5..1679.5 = 55.22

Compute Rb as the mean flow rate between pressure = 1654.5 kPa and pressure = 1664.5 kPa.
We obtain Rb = 89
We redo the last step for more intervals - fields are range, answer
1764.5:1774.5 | 82.1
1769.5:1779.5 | 86.5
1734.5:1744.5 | 58.9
